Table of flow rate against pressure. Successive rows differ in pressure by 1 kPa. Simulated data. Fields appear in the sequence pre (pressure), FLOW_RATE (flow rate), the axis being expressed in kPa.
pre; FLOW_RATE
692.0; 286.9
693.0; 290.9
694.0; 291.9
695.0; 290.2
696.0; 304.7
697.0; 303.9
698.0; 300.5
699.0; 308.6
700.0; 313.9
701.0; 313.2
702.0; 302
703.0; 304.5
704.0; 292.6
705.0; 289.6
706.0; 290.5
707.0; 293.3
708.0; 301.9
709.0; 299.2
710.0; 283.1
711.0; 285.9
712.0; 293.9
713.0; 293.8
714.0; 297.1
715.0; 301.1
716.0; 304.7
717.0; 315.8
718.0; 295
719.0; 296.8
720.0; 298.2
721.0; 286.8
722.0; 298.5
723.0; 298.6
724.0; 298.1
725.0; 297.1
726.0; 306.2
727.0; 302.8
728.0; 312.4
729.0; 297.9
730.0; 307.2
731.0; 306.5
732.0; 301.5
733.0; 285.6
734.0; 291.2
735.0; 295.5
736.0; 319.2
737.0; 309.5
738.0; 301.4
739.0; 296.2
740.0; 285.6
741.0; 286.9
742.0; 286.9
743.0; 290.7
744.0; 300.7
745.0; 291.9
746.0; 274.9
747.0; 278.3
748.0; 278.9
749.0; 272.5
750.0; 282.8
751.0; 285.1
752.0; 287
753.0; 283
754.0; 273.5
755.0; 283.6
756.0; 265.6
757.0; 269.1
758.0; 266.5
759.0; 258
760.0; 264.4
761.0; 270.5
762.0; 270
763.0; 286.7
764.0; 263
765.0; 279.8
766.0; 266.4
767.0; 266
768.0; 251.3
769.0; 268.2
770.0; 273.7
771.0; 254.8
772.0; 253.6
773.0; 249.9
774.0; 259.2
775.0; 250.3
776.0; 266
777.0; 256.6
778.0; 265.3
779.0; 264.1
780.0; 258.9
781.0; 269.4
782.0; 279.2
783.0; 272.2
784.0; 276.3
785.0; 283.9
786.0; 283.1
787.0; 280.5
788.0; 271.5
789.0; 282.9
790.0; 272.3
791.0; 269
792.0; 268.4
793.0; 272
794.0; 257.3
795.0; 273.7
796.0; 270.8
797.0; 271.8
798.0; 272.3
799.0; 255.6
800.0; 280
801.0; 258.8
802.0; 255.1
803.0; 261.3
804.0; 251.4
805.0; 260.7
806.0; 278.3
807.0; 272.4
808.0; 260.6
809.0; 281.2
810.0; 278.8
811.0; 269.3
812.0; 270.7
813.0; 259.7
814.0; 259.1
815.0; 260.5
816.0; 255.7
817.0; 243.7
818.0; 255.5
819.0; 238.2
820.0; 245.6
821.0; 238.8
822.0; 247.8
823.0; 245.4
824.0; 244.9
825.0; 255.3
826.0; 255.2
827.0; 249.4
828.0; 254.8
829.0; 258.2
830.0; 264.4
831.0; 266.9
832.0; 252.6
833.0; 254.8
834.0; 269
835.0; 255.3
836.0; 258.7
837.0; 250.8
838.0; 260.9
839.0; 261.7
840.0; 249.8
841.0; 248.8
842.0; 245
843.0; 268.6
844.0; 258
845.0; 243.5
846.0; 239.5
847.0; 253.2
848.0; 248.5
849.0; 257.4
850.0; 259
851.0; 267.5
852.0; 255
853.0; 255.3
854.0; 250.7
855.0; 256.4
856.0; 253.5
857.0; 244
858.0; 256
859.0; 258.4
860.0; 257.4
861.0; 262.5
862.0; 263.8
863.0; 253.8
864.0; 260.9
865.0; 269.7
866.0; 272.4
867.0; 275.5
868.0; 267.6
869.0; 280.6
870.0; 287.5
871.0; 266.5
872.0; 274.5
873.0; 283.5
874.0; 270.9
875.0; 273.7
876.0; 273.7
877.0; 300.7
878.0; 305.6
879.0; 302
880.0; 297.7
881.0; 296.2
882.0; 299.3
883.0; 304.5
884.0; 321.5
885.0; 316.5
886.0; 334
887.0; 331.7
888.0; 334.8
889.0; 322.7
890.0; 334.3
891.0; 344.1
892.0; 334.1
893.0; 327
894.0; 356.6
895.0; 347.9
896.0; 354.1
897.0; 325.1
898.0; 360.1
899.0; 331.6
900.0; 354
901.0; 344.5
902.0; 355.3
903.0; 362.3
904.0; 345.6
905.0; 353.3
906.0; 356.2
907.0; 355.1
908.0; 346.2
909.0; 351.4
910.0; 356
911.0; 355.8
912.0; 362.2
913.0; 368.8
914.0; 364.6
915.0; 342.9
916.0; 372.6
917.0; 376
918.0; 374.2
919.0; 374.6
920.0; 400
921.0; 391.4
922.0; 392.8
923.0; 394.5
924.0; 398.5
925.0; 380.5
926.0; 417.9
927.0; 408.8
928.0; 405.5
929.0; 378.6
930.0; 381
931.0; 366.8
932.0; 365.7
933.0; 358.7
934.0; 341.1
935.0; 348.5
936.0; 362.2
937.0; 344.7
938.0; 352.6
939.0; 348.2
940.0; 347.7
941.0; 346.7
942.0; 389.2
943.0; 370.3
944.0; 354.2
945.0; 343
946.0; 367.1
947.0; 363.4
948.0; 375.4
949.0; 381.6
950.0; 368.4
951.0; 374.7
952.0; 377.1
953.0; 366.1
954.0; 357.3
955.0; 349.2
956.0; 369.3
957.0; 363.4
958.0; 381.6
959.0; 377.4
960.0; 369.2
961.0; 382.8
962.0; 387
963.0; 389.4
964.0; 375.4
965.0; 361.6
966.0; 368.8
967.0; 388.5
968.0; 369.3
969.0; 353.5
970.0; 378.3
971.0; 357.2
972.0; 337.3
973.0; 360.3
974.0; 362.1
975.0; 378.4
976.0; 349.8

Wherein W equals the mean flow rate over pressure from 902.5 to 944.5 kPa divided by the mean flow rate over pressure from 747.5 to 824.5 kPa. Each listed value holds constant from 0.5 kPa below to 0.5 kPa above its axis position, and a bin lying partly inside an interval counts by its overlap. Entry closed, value 1.38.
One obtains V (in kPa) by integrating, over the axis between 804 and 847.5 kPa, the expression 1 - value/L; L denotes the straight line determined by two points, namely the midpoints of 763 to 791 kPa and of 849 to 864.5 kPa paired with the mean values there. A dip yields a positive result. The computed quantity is 0.7 kPa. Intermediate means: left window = 268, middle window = 257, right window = 257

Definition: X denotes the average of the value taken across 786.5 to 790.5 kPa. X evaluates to 277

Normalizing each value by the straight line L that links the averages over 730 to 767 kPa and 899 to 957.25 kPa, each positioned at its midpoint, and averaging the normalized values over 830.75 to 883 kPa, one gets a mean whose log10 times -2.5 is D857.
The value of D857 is 0.25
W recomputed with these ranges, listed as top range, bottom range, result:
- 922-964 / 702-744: 1.25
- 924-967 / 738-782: 1.36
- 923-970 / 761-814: 1.38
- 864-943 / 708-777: 1.20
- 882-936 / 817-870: 1.40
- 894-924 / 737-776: 1.32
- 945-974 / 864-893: 1.23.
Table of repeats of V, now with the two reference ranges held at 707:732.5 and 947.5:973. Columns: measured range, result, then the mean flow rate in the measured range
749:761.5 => 1.43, 274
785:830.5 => 8.71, 263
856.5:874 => 3.85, 267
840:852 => 2.96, 253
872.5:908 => 2.38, 326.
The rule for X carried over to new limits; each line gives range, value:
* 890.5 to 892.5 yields 339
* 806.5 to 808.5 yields 266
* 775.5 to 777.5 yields 261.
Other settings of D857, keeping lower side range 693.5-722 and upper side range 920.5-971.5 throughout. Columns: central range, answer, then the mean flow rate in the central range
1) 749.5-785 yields 0.18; 269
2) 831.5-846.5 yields 0.31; 254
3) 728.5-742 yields 0.03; 298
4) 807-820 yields 0.26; 261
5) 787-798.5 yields 0.19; 272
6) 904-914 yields 0.01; 356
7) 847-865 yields 0.32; 257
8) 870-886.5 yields 0.19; 295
